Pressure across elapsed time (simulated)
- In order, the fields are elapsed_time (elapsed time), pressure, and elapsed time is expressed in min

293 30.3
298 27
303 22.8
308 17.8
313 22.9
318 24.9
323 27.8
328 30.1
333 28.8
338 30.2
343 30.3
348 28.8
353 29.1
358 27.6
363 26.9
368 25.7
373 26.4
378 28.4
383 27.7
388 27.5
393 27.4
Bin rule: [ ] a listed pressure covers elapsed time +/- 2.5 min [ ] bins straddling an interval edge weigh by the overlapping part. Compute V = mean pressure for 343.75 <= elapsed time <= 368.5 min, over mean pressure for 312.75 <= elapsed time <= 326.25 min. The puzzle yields 1.1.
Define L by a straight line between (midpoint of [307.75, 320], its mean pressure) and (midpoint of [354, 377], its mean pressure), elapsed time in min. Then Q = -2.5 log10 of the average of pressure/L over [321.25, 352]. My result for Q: -0.20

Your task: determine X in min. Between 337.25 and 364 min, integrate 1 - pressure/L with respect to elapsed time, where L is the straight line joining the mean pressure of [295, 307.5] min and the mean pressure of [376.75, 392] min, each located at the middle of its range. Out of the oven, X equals -2.7 min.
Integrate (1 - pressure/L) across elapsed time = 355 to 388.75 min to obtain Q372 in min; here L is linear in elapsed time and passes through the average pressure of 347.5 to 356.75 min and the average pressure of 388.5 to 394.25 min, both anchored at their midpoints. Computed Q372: 1.1 min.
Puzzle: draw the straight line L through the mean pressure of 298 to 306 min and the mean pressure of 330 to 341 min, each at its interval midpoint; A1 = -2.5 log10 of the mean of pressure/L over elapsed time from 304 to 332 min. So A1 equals 0.08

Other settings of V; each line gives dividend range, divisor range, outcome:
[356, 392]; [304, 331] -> 1.10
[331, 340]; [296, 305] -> 1.18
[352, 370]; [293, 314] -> 1.16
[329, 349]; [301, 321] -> 1.33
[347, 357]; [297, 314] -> 1.30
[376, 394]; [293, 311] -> 1.18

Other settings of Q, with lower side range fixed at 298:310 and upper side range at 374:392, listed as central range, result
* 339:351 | -0.191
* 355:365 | -0.056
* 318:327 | -0.180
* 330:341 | -0.219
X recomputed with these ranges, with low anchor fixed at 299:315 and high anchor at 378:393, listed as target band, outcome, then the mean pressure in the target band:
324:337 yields -3.3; 29.3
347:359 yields -1.6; 28.6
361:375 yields 0.0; 26.3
